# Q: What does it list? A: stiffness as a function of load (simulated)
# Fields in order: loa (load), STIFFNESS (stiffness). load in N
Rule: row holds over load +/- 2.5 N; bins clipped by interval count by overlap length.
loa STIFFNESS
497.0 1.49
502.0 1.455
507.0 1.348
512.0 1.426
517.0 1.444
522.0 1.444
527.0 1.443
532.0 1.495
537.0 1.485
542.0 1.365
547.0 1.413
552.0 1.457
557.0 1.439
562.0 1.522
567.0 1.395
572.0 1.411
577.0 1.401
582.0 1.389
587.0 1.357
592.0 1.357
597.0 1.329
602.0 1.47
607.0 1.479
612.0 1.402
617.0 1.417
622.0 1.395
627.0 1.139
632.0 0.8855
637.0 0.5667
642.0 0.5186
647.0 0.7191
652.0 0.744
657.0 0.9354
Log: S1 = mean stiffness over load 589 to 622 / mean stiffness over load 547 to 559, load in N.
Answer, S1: 1.0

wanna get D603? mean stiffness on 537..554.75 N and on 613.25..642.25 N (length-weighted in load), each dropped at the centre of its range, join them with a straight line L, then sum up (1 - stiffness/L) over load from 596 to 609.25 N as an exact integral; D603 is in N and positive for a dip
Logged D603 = -3.2 N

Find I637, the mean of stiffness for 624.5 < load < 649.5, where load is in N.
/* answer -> 0.766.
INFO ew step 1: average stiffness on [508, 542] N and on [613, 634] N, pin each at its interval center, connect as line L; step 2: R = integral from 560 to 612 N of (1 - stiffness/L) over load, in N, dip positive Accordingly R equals -3.89 N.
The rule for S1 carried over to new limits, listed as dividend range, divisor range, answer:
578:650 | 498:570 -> 0.82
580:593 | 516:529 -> 0.95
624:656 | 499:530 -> 0.55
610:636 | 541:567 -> 0.84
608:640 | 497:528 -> 0.80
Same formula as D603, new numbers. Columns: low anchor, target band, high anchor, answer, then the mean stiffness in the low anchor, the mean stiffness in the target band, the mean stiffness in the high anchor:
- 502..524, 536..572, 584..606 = -0.85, 1.42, 1.44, 1.39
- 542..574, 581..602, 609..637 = -0.98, 1.43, 1.37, 1.19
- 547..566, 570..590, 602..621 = 0.83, 1.46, 1.39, 1.43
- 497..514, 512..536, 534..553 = -0.50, 1.42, 1.46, 1.43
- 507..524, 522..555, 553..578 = -0.29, 1.42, 1.44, 1.44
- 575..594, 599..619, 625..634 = -4.47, 1.38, 1.44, 1.01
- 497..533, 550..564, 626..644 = -3.20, 1.44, 1.47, 0.755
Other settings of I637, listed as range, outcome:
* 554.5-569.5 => 1.45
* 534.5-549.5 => 1.42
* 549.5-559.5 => 1.45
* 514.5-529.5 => 1.44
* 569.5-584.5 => 1.4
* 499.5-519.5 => 1.42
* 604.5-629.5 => 1.37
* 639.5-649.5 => 0.619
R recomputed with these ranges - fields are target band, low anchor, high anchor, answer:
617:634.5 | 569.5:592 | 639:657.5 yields -4.5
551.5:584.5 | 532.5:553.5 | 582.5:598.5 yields -0.9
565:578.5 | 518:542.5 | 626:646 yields -2.6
